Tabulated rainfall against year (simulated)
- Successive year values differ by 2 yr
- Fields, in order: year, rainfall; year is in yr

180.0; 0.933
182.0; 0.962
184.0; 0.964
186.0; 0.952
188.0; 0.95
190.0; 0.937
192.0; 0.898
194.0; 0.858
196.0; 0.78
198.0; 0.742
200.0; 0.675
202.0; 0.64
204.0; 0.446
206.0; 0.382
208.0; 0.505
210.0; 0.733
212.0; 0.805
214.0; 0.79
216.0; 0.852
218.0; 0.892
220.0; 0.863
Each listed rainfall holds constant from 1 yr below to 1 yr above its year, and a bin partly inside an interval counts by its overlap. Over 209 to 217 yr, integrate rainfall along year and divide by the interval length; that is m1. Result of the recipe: 0.795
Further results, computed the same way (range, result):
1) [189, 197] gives 0.868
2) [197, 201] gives 0.709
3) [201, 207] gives 0.489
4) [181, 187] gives 0.959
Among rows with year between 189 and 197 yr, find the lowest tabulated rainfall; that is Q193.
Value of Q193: 0.78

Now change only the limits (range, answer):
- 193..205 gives 0.446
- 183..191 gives 0.937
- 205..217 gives 0.382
